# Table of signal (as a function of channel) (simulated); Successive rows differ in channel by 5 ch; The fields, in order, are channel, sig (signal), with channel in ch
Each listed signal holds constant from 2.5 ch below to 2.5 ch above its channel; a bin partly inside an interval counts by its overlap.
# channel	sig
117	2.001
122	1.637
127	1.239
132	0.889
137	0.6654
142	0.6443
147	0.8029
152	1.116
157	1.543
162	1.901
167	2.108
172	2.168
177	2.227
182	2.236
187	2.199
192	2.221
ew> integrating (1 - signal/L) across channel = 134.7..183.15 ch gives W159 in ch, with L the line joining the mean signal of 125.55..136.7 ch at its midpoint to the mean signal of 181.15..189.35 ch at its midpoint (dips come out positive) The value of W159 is 4.6 ch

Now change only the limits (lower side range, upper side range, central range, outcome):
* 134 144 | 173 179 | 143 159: 1.3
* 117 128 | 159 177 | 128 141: 6.8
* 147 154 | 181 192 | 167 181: -3.2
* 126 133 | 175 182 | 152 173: 0.6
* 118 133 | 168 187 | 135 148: 7.5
